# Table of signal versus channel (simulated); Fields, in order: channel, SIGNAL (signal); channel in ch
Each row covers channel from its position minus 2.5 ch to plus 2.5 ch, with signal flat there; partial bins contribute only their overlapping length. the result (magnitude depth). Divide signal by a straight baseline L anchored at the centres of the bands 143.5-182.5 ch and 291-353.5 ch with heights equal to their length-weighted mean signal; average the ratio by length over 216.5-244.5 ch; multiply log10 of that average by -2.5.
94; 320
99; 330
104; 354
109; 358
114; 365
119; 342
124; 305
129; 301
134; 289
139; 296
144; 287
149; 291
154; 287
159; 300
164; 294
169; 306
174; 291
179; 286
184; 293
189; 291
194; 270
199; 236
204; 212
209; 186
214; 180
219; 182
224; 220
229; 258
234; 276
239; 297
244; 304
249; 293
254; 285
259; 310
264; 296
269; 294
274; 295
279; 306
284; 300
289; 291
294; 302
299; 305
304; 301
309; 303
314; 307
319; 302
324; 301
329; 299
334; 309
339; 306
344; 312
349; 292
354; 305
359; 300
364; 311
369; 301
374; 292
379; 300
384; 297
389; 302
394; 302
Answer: 0.177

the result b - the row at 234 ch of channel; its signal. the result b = 276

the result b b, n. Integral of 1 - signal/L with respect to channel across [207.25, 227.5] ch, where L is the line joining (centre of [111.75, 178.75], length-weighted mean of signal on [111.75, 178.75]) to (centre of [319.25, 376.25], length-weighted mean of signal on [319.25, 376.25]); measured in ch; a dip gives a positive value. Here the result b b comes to 7.2 ch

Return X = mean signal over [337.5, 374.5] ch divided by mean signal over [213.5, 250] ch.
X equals 1.2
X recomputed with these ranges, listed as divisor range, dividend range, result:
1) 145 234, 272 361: 1.17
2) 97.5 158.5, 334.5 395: 0.95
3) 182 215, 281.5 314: 1.25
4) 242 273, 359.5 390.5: 1.01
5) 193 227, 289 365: 1.44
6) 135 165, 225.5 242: 0.94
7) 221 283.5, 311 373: 1.06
